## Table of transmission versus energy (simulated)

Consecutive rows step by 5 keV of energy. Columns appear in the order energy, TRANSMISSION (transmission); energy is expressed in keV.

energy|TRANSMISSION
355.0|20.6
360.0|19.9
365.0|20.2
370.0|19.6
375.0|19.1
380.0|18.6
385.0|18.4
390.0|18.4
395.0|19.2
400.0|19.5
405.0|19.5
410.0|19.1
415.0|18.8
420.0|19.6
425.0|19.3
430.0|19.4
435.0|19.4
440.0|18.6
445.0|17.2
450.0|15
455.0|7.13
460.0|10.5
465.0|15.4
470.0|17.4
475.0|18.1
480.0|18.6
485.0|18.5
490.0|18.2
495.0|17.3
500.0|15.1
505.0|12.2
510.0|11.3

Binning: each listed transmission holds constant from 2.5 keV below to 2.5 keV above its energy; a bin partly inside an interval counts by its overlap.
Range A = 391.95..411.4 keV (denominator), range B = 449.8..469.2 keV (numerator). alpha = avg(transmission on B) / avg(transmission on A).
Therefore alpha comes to 0.63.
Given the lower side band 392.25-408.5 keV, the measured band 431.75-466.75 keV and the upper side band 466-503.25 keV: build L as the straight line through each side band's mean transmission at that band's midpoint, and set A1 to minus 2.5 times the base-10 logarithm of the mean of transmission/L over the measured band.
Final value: 0.23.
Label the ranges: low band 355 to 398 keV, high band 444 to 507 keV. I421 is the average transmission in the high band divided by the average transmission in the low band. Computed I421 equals 0.8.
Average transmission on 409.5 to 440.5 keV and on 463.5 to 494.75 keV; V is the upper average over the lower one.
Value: 0.9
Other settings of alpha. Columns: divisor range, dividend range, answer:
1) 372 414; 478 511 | 0.85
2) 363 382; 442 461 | 0.66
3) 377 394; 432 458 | 0.83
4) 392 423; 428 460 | 0.81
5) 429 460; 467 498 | 1.16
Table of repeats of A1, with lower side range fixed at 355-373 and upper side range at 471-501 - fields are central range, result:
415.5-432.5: -0.03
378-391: 0.06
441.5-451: 0.12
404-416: 0.00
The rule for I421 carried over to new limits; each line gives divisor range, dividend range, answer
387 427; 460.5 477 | 0.84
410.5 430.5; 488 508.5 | 0.80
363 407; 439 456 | 0.77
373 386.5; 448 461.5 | 0.57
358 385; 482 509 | 0.83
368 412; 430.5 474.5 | 0.81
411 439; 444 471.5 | 0.70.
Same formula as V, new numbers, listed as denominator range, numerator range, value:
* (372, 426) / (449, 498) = 0.82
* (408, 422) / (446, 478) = 0.74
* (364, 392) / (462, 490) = 0.92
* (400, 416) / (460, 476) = 0.82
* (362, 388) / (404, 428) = 1.00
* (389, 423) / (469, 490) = 0.95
